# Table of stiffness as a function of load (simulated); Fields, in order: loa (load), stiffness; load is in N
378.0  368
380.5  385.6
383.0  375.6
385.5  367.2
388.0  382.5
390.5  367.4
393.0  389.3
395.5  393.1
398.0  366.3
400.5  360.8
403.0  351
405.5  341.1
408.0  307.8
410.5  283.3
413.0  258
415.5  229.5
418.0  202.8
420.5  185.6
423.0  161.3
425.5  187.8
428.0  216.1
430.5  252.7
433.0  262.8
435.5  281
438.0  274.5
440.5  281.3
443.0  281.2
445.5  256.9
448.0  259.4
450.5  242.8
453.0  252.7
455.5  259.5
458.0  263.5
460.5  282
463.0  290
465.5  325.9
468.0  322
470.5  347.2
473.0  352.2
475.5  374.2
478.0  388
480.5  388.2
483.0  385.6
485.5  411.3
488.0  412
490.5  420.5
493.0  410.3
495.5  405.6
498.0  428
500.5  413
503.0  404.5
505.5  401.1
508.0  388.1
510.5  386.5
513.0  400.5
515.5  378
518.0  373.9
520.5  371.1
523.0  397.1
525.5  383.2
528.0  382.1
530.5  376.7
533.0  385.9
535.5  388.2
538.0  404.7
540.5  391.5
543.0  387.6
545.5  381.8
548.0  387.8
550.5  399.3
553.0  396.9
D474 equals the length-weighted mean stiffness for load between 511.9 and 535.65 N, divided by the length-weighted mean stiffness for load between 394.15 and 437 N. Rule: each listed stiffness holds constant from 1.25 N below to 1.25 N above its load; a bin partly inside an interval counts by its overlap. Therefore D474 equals 1.4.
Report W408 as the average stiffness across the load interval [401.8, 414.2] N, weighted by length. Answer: 308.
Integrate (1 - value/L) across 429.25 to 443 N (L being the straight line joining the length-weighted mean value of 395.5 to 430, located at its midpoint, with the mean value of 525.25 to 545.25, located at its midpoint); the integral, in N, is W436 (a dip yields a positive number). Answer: 1.0 N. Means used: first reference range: 270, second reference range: 387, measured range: 271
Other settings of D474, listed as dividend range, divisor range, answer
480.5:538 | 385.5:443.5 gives 1.37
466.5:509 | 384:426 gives 1.28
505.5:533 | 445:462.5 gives 1.47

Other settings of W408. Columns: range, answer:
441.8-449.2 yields 266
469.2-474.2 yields 349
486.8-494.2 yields 414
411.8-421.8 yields 218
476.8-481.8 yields 388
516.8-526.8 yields 381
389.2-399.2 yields 379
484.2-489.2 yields 411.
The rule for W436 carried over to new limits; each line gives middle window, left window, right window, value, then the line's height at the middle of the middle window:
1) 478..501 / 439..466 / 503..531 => -4.78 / 337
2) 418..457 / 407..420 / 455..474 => 4.97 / 277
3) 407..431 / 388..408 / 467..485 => 9.09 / 365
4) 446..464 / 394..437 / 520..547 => 2.78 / 312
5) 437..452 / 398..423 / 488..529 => 2.52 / 320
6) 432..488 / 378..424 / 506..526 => 6.90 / 353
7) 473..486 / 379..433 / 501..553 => -1.08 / 355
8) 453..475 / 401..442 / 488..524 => 1.64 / 328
